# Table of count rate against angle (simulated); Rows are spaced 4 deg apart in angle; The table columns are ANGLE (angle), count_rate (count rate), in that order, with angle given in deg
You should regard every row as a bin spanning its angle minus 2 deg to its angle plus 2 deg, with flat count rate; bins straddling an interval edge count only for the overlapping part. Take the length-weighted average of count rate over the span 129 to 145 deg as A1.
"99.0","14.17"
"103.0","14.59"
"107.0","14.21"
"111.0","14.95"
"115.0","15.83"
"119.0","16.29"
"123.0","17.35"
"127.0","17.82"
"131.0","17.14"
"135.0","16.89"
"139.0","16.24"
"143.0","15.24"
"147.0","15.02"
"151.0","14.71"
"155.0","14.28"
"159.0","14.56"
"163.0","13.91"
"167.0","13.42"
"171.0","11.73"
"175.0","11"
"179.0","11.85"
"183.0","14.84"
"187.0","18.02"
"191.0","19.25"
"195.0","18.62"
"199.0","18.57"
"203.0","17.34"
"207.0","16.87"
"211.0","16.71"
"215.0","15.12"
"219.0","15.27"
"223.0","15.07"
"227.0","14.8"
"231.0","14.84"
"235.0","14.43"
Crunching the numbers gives 16.4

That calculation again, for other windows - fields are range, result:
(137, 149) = 15.5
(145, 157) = 14.7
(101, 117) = 14.9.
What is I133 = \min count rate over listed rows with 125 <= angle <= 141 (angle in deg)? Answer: 16.24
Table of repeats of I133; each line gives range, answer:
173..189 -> 11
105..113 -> 14.21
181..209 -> 14.84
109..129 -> 14.95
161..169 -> 13.42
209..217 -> 15.12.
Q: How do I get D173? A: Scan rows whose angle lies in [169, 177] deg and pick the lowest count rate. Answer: 11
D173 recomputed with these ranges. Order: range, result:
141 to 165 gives 13.91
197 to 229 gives 14.8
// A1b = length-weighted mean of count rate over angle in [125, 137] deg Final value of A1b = 17.3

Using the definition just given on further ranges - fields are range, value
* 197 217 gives 16.9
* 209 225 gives 15.5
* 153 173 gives 13.6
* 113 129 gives 16.8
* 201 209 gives 17.1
